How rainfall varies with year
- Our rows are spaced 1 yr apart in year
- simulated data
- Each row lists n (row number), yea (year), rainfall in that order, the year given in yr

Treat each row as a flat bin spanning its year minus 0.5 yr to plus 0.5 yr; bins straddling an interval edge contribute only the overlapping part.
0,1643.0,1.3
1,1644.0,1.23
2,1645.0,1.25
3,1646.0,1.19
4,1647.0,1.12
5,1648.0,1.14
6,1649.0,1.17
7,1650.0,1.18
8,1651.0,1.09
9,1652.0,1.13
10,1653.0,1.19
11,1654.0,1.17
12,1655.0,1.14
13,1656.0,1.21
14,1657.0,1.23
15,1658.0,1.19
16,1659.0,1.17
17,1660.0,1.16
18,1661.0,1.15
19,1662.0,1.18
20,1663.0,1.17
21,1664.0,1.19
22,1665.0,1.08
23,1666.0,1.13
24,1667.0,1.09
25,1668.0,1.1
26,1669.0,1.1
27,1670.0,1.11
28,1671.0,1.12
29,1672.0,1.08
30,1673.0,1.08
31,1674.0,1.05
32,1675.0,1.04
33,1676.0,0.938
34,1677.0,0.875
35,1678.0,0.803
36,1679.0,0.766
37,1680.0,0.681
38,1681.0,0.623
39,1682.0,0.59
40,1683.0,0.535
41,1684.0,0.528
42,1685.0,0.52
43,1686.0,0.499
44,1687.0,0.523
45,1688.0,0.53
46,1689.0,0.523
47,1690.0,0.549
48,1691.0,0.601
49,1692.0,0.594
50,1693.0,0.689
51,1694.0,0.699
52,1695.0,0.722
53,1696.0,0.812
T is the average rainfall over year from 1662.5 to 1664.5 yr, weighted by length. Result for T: 1.18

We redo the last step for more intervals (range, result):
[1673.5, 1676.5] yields 1.01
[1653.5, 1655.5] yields 1.15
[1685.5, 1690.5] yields 0.525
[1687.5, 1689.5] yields 0.526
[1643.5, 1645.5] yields 1.24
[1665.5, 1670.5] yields 1.11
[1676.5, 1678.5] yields 0.839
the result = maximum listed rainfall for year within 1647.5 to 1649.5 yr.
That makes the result 1.17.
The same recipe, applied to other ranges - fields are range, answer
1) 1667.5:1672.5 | 1.12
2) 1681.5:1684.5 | 0.59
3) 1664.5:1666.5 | 1.13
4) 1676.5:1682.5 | 0.875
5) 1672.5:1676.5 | 1.08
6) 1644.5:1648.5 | 1.25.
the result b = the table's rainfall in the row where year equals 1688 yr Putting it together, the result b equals 0.53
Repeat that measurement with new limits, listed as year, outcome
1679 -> 0.766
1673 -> 1.08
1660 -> 1.16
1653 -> 1.19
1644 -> 1.23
